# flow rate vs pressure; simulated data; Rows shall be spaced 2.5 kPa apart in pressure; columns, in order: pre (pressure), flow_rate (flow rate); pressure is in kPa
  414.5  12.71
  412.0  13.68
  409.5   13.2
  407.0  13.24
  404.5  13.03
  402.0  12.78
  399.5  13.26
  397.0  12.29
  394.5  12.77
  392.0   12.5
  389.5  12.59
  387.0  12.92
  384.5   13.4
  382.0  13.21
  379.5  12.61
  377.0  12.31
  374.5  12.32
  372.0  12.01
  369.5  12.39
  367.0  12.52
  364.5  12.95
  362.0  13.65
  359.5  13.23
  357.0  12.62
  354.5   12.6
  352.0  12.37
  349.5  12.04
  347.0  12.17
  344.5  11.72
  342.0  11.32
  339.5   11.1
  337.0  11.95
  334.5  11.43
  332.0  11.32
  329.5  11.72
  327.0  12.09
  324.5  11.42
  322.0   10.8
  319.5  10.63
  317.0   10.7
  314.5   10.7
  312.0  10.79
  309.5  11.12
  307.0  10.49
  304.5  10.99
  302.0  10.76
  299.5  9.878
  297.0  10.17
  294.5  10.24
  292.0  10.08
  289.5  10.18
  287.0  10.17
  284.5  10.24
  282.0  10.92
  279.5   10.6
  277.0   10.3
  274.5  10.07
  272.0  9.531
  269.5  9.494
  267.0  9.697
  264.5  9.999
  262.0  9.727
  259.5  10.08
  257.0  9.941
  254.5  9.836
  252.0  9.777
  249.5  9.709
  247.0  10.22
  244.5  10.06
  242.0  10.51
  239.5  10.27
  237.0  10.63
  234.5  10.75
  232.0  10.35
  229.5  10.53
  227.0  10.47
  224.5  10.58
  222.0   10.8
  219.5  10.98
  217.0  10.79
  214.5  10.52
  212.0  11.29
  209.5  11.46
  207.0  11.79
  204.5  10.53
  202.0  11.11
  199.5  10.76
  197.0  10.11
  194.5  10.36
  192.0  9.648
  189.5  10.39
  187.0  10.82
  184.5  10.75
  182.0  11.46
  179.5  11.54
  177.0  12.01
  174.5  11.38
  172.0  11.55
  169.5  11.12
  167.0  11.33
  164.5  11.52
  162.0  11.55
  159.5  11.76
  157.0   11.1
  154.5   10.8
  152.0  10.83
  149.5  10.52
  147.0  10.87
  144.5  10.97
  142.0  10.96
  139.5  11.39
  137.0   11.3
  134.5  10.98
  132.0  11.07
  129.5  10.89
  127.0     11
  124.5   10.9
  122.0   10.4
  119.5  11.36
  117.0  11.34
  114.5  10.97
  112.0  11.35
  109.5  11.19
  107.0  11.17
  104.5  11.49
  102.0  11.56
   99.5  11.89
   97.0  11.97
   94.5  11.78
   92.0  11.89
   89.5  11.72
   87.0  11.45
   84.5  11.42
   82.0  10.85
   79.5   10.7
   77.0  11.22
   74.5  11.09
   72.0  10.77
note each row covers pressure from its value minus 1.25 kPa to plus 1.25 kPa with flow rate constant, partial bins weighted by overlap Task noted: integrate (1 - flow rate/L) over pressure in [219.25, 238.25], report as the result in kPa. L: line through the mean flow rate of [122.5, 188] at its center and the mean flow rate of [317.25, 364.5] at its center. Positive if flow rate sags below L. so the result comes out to 1.4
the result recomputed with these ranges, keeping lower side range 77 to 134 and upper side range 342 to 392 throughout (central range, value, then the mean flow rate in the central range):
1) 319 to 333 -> 1.1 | 11.4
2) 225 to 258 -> 4.7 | 10.2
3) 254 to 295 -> 6.9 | 10.1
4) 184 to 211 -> 2.4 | 10.7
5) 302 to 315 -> 1.6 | 10.8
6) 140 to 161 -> 0.9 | 11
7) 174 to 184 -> 0.1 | 11.6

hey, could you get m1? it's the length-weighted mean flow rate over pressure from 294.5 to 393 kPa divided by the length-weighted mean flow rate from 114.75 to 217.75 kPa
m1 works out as 1.07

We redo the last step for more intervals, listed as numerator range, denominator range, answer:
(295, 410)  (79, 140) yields 1.06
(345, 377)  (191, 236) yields 1.17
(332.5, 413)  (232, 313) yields 1.23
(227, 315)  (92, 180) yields 0.91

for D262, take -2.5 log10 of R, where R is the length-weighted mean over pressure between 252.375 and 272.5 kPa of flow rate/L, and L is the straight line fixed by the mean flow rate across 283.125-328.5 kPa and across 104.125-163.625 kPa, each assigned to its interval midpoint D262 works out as 0.10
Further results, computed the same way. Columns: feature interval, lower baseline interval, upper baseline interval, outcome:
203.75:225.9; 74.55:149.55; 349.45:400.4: 0.079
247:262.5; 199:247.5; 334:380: 0.126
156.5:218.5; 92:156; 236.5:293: -0.038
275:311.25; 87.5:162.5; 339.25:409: 0.165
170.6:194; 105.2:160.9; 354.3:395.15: 0.035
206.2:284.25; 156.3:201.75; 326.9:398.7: 0.115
